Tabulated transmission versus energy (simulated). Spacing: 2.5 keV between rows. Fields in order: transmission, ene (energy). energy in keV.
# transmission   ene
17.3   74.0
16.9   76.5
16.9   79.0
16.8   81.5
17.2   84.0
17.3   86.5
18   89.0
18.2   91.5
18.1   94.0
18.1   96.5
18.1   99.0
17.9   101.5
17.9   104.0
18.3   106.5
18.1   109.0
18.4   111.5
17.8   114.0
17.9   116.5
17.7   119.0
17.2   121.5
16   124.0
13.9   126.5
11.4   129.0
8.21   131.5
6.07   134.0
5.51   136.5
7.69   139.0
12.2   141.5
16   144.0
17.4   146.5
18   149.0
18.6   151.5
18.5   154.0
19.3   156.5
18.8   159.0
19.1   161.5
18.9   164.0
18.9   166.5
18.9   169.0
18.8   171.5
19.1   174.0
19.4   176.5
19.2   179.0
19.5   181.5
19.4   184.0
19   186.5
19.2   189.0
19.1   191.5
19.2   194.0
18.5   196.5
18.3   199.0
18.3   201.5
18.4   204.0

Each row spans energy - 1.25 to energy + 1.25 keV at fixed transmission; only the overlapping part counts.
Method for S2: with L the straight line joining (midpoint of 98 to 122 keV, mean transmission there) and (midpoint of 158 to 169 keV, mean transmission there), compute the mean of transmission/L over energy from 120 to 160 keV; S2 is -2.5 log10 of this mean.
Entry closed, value 0.30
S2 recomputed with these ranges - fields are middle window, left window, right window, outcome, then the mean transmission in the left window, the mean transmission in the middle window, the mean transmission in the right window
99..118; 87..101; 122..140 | -0.210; 18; 18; 10.2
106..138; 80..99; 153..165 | 0.270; 17.7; 14.2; 18.9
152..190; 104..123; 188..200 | -0.027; 17.9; 19.1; 18.9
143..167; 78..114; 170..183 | 0.028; 17.8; 18.4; 19.2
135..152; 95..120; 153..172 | 0.366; 18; 13.3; 18.9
